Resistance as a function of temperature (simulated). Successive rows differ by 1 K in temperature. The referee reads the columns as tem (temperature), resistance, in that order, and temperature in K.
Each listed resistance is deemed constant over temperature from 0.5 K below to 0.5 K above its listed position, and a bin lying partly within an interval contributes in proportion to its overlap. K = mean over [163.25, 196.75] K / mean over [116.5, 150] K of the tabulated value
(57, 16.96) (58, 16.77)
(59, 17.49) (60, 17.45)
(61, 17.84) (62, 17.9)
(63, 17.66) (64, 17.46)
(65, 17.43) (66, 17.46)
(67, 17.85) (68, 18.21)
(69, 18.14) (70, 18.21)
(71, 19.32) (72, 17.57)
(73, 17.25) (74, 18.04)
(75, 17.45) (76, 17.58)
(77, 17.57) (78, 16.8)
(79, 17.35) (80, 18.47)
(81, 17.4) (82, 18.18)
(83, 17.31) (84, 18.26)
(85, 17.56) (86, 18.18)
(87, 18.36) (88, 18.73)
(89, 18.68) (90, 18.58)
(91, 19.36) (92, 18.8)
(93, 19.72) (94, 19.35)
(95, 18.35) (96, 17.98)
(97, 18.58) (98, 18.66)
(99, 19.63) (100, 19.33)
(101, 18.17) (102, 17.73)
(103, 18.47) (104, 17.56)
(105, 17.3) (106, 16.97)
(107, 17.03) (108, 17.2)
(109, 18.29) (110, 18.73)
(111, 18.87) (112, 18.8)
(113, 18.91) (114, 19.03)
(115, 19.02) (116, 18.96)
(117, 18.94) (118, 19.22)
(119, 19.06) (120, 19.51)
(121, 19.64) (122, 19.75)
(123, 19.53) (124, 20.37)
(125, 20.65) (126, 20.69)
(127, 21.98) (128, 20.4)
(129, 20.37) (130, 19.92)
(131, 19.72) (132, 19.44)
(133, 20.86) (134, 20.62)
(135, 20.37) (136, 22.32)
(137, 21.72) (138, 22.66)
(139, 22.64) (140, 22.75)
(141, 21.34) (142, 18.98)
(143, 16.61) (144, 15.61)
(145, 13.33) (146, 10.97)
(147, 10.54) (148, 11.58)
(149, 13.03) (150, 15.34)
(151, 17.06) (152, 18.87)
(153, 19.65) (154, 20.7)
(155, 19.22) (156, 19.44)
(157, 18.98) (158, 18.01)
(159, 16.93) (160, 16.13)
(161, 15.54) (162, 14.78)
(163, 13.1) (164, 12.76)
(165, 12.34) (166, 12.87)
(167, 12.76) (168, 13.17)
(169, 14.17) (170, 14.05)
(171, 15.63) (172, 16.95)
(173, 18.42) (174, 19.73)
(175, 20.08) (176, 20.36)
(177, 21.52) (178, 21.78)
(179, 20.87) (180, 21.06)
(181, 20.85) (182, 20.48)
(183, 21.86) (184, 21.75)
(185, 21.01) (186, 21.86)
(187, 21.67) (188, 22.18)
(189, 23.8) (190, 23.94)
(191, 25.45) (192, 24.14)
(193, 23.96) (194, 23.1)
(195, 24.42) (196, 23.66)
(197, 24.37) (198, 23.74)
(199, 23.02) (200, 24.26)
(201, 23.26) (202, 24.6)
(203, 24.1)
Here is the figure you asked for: 1.05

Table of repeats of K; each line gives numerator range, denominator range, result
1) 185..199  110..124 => 1.22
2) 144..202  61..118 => 1.04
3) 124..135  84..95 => 1.09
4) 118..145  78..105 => 1.10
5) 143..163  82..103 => 0.86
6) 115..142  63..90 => 1.14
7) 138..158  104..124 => 0.93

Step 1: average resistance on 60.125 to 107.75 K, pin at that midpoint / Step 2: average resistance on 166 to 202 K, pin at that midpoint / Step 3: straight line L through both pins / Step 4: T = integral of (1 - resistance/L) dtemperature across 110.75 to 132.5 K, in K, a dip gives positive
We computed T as -0.6 K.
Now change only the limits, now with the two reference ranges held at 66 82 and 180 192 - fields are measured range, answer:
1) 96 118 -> 0.8 K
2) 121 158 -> 2.8 K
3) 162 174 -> 4.0 K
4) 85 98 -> -0.1 K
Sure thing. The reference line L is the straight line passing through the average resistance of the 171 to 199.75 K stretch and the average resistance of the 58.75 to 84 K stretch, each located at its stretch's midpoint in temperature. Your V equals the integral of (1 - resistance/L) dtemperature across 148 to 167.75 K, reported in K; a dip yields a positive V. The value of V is 4.6 K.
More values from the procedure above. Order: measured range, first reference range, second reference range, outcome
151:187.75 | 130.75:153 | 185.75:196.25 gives 5.3 K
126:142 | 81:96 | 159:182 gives -3.2 K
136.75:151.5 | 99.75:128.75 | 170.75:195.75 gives 2.4 K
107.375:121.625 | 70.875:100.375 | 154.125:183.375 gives -0.7 K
